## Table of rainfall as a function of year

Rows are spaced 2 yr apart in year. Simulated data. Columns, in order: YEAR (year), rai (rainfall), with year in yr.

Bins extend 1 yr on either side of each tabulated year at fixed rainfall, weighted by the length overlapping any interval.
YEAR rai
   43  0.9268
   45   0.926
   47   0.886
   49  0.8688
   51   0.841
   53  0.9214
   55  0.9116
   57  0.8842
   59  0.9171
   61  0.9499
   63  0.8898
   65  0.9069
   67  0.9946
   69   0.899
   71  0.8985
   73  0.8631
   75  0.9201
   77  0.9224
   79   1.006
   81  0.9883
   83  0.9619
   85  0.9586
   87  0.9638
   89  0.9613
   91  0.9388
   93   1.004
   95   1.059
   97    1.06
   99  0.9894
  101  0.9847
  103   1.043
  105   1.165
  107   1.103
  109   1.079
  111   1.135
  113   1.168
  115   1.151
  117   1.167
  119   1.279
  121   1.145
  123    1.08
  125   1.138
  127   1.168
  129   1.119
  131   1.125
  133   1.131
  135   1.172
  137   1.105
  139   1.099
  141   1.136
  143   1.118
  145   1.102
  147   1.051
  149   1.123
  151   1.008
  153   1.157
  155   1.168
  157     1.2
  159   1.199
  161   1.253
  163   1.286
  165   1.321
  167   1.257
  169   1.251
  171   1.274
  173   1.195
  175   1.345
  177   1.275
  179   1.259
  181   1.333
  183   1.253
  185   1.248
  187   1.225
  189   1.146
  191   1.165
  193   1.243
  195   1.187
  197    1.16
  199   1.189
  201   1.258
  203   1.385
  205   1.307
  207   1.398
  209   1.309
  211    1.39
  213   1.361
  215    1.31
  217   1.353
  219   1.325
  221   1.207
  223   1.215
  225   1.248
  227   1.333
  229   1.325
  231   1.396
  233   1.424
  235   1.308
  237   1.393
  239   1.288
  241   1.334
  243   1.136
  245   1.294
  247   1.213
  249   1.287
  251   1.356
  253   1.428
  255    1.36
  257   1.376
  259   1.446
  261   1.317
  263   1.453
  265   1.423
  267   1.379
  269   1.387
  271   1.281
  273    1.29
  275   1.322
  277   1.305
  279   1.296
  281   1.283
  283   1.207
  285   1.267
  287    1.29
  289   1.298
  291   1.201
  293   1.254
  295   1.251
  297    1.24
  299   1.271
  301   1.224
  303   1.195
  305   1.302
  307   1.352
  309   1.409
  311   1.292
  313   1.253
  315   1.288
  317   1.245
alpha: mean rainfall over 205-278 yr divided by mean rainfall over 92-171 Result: 1.17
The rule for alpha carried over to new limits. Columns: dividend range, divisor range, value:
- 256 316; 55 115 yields 1.32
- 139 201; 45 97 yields 1.29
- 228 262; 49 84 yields 1.45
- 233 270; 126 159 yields 1.19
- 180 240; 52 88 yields 1.39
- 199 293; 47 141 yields 1.29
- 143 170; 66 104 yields 1.22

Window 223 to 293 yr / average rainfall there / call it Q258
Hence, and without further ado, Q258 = 1.32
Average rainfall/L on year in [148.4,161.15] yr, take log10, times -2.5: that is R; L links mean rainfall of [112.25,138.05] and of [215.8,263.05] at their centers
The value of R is 0.04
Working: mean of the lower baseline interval 1.15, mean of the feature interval 1.15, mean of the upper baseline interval 1.32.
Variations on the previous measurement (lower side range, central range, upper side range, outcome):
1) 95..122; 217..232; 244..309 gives -0.04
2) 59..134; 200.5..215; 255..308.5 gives -0.13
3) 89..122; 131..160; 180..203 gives 0.02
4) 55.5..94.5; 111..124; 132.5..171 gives -0.09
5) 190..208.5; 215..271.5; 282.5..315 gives -0.06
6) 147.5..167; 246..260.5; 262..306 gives -0.07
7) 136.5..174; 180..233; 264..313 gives -0.05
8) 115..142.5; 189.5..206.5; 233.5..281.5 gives 0.01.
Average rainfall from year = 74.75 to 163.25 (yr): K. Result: 1.09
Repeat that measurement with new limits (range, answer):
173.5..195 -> 1.25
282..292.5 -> 1.25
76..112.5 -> 1.02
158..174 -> 1.25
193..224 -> 1.29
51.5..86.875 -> 0.929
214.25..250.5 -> 1.3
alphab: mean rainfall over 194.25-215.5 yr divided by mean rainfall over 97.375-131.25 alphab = 1.16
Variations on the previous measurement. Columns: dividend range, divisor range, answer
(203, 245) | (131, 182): 1.11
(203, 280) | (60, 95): 1.41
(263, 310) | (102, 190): 1.10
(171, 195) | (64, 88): 1.32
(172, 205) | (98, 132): 1.11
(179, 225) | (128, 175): 1.08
